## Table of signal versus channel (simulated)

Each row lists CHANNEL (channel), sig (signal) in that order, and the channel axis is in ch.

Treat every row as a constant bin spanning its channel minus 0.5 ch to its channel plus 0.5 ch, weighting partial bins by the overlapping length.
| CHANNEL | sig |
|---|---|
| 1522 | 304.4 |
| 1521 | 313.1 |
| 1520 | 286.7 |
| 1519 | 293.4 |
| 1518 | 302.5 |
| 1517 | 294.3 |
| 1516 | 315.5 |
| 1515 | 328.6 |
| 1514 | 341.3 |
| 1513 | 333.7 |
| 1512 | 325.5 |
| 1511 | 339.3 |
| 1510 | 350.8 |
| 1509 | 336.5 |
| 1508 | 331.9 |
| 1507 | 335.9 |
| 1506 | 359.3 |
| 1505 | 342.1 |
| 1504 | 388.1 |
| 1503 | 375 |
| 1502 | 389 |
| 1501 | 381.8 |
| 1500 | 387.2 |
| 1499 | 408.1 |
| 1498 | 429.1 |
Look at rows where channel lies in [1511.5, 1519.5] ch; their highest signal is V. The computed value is 341.3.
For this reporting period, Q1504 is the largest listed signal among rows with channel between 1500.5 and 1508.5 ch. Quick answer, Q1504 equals 389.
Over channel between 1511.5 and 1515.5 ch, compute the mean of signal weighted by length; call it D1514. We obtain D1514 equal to 332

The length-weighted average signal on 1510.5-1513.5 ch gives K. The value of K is 333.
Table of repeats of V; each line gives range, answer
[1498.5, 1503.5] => 408.1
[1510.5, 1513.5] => 339.3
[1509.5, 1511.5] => 350.8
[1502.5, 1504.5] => 388.1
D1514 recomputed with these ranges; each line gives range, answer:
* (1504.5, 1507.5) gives 346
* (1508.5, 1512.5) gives 338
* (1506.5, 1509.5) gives 335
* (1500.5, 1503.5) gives 382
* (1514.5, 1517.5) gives 313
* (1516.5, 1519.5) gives 297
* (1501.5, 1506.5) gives 371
